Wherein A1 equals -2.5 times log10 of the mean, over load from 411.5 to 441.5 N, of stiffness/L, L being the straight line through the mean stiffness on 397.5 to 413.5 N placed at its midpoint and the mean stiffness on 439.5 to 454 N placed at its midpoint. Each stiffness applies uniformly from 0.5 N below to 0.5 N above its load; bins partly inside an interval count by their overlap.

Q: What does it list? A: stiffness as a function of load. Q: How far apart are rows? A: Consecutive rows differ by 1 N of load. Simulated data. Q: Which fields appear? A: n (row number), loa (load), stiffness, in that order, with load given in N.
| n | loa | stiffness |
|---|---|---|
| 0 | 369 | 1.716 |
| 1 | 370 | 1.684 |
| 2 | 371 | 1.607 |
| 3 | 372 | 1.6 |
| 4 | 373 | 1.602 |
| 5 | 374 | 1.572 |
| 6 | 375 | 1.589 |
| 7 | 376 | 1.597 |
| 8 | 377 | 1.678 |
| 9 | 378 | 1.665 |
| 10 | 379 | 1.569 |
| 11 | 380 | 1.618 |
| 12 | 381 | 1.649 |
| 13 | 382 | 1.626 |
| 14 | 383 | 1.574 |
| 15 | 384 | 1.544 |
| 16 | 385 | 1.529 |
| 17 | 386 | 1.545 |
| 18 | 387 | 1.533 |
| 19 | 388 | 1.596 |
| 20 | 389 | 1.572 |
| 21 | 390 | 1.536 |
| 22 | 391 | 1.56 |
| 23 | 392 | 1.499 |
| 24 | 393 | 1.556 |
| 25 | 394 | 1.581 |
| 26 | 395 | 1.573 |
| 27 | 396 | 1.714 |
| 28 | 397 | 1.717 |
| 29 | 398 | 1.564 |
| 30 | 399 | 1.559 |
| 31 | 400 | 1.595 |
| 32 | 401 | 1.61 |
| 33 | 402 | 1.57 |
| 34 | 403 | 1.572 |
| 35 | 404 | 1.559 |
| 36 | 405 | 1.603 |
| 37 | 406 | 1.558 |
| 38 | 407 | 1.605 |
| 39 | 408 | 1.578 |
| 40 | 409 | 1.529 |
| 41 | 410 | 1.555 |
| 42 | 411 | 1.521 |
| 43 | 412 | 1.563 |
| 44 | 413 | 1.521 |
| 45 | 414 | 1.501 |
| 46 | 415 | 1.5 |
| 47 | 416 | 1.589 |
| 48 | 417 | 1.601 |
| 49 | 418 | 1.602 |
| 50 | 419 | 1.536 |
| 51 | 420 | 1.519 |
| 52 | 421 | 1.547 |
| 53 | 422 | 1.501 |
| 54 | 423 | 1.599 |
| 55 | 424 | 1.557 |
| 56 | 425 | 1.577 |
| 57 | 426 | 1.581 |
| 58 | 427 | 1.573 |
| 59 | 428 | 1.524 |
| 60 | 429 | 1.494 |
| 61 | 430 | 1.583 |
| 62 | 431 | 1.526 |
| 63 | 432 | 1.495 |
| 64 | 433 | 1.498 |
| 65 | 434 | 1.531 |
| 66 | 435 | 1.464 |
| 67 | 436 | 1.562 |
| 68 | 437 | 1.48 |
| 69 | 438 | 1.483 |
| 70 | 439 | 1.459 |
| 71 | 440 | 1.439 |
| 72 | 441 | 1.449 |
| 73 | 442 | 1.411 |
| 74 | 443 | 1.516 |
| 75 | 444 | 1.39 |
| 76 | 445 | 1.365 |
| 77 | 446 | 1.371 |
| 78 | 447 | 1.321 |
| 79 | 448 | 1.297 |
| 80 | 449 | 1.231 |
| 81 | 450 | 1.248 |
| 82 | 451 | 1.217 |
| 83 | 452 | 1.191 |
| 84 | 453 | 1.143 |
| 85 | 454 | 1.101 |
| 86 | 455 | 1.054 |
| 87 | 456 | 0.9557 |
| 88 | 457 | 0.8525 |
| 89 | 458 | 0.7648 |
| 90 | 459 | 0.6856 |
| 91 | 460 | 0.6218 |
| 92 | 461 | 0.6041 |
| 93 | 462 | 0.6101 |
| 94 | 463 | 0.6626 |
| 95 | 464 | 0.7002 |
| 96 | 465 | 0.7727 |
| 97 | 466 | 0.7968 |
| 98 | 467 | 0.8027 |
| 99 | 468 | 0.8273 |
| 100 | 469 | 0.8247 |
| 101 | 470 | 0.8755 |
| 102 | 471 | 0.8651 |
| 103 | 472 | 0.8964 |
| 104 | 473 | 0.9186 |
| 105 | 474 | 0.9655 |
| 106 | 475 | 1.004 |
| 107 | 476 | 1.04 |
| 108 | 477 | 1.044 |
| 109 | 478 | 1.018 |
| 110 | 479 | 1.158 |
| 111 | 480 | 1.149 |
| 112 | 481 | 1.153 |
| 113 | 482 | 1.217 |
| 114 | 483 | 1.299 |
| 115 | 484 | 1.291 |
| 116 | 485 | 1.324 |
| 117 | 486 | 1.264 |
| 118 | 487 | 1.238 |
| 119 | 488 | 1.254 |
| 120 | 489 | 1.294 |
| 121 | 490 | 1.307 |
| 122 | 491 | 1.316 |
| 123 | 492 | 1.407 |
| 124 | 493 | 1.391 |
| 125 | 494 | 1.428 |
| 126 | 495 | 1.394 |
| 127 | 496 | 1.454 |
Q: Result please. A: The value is -0.06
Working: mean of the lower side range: 1.57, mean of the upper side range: 1.32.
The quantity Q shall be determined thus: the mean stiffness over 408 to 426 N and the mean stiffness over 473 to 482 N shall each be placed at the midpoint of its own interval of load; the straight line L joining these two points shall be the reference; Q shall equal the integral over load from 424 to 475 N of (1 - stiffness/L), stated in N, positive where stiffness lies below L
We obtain 5.3 N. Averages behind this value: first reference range 1.55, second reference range 1.07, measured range 1.17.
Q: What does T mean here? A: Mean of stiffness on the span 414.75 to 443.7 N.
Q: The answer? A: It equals 1.52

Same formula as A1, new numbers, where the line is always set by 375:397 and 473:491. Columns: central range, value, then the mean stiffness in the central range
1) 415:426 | -0.09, 1.56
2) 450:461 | 0.33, 0.956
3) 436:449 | -0.05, 1.41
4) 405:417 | -0.05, 1.55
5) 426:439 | -0.10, 1.52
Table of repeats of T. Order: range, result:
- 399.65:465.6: 1.36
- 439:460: 1.19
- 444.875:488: 1.02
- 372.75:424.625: 1.58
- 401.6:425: 1.56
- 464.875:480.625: 0.94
